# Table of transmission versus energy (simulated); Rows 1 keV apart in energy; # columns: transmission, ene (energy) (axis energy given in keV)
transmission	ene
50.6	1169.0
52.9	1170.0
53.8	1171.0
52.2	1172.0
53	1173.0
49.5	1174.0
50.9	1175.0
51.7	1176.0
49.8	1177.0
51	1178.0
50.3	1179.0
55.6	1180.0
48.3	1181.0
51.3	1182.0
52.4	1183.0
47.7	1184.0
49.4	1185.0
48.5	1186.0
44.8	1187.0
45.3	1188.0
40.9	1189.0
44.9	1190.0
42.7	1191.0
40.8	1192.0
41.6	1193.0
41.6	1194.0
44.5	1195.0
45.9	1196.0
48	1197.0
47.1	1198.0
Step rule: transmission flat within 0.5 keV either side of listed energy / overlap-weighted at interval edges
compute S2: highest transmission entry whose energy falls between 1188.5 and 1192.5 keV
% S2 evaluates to 44.9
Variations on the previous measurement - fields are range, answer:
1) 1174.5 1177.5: 51.7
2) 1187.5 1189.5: 45.3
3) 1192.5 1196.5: 45.9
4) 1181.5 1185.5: 52.4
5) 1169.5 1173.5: 53.8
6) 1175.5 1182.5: 55.6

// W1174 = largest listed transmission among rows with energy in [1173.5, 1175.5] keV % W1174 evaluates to 50.9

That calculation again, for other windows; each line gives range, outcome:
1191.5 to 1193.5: 41.6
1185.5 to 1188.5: 48.5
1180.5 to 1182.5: 51.3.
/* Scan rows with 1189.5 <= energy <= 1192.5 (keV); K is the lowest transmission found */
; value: 40.8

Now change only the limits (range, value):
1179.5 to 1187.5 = 44.8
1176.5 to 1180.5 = 49.8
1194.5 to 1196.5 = 44.5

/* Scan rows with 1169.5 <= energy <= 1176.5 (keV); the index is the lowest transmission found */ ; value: 49.5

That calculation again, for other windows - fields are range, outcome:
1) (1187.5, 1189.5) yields 40.9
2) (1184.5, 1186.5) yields 48.5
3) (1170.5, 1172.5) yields 52.2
